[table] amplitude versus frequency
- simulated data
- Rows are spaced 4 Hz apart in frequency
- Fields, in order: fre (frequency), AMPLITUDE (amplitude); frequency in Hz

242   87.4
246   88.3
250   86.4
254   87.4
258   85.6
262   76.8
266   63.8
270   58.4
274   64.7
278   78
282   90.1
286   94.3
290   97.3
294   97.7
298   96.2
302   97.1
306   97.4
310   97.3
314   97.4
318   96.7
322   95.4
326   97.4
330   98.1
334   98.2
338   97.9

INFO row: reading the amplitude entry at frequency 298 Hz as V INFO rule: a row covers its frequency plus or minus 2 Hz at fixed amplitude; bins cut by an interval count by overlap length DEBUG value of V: 96.2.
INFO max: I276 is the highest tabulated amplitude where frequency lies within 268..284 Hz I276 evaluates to 90.1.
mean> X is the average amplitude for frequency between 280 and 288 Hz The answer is 92.2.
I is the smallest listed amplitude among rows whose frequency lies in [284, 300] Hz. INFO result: 94.3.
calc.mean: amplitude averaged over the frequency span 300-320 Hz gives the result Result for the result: 97.2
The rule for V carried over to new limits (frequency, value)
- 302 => 97.1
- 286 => 94.3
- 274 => 64.7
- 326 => 97.4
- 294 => 97.7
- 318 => 96.7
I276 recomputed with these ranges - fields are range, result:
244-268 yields 88.3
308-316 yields 97.4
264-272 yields 63.8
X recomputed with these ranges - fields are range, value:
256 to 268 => 75.4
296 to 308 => 96.9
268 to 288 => 77.1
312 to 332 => 97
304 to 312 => 97.3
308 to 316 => 97.3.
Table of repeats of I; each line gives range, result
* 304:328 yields 95.4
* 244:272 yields 58.4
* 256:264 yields 76.8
